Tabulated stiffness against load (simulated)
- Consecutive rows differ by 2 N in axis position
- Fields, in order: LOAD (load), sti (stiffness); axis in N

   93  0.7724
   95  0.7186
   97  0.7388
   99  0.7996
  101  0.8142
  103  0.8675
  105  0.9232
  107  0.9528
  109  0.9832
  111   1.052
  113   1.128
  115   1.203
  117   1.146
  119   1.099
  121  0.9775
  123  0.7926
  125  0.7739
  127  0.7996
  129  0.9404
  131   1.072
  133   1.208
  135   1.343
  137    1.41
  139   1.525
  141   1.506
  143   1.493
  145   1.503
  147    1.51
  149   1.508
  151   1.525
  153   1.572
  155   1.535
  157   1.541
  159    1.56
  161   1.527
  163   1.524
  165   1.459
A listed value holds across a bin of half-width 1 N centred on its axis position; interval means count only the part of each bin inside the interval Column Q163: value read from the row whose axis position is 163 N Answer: 1.524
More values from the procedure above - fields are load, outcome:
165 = 1.459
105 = 0.9232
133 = 1.208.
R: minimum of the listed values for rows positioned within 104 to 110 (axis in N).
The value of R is 0.9232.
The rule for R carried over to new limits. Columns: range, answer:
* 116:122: 0.9775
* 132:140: 1.208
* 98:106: 0.7996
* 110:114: 1.052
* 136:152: 1.41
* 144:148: 1.503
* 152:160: 1.535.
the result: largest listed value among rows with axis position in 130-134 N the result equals 1.208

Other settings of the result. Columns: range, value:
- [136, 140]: 1.525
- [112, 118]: 1.203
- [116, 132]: 1.146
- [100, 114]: 1.128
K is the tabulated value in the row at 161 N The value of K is 1.527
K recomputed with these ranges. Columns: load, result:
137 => 1.41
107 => 0.9528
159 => 1.56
